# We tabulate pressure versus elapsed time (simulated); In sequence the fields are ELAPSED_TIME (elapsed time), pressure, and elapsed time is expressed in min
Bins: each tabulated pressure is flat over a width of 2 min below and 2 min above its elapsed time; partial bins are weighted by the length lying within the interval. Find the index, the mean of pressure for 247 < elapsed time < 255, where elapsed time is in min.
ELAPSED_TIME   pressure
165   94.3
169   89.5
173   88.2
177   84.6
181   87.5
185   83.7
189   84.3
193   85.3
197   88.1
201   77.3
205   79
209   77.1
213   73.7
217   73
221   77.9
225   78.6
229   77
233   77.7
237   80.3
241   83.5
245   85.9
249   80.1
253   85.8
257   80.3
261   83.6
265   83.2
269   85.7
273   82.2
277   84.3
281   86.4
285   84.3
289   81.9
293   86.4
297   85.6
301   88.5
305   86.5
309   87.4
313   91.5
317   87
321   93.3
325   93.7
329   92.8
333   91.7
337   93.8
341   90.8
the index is 82.9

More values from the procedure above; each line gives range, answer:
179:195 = 85.2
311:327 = 91.4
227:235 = 77.3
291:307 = 86.8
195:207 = 81.5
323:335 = 92.7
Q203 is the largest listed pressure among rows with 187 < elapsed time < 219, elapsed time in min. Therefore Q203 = 88.1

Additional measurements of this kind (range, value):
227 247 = 85.9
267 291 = 86.4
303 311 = 87.4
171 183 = 88.2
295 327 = 93.7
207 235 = 78.6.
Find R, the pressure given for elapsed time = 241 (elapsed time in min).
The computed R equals 83.5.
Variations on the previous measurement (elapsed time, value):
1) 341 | 90.8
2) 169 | 89.5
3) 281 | 86.4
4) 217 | 73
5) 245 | 85.9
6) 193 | 85.3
